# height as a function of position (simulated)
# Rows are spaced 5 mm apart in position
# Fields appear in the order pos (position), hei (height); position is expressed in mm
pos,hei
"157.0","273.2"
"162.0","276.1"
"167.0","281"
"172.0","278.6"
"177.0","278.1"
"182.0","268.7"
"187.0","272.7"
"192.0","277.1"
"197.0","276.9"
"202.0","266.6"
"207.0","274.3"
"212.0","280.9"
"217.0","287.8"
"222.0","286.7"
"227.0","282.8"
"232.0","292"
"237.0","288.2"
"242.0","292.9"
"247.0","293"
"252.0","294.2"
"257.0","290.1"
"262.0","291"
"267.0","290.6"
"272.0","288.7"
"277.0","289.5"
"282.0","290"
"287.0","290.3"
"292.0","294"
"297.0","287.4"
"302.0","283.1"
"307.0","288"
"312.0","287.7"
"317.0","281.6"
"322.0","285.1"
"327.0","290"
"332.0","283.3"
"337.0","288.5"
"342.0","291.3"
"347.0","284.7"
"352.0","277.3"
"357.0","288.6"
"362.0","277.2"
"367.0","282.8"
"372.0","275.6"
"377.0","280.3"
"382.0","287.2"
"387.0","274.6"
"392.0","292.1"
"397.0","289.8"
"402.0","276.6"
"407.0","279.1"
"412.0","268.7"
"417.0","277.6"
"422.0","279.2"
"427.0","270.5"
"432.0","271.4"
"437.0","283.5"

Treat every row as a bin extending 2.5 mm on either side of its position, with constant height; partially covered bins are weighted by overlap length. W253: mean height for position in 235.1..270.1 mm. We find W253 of 291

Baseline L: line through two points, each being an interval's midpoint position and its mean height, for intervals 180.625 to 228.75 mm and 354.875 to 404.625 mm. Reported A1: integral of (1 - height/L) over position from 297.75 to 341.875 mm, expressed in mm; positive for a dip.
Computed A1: -0.9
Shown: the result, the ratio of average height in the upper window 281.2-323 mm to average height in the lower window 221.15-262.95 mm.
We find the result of 0.99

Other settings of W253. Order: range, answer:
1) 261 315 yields 289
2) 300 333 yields 286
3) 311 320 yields 284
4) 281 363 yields 286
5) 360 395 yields 282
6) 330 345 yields 288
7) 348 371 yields 281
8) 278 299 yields 290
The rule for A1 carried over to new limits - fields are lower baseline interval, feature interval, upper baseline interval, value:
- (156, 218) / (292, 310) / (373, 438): -0.62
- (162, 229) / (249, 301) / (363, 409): -2.03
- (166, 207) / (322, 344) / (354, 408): -0.59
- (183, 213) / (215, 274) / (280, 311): -1.84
